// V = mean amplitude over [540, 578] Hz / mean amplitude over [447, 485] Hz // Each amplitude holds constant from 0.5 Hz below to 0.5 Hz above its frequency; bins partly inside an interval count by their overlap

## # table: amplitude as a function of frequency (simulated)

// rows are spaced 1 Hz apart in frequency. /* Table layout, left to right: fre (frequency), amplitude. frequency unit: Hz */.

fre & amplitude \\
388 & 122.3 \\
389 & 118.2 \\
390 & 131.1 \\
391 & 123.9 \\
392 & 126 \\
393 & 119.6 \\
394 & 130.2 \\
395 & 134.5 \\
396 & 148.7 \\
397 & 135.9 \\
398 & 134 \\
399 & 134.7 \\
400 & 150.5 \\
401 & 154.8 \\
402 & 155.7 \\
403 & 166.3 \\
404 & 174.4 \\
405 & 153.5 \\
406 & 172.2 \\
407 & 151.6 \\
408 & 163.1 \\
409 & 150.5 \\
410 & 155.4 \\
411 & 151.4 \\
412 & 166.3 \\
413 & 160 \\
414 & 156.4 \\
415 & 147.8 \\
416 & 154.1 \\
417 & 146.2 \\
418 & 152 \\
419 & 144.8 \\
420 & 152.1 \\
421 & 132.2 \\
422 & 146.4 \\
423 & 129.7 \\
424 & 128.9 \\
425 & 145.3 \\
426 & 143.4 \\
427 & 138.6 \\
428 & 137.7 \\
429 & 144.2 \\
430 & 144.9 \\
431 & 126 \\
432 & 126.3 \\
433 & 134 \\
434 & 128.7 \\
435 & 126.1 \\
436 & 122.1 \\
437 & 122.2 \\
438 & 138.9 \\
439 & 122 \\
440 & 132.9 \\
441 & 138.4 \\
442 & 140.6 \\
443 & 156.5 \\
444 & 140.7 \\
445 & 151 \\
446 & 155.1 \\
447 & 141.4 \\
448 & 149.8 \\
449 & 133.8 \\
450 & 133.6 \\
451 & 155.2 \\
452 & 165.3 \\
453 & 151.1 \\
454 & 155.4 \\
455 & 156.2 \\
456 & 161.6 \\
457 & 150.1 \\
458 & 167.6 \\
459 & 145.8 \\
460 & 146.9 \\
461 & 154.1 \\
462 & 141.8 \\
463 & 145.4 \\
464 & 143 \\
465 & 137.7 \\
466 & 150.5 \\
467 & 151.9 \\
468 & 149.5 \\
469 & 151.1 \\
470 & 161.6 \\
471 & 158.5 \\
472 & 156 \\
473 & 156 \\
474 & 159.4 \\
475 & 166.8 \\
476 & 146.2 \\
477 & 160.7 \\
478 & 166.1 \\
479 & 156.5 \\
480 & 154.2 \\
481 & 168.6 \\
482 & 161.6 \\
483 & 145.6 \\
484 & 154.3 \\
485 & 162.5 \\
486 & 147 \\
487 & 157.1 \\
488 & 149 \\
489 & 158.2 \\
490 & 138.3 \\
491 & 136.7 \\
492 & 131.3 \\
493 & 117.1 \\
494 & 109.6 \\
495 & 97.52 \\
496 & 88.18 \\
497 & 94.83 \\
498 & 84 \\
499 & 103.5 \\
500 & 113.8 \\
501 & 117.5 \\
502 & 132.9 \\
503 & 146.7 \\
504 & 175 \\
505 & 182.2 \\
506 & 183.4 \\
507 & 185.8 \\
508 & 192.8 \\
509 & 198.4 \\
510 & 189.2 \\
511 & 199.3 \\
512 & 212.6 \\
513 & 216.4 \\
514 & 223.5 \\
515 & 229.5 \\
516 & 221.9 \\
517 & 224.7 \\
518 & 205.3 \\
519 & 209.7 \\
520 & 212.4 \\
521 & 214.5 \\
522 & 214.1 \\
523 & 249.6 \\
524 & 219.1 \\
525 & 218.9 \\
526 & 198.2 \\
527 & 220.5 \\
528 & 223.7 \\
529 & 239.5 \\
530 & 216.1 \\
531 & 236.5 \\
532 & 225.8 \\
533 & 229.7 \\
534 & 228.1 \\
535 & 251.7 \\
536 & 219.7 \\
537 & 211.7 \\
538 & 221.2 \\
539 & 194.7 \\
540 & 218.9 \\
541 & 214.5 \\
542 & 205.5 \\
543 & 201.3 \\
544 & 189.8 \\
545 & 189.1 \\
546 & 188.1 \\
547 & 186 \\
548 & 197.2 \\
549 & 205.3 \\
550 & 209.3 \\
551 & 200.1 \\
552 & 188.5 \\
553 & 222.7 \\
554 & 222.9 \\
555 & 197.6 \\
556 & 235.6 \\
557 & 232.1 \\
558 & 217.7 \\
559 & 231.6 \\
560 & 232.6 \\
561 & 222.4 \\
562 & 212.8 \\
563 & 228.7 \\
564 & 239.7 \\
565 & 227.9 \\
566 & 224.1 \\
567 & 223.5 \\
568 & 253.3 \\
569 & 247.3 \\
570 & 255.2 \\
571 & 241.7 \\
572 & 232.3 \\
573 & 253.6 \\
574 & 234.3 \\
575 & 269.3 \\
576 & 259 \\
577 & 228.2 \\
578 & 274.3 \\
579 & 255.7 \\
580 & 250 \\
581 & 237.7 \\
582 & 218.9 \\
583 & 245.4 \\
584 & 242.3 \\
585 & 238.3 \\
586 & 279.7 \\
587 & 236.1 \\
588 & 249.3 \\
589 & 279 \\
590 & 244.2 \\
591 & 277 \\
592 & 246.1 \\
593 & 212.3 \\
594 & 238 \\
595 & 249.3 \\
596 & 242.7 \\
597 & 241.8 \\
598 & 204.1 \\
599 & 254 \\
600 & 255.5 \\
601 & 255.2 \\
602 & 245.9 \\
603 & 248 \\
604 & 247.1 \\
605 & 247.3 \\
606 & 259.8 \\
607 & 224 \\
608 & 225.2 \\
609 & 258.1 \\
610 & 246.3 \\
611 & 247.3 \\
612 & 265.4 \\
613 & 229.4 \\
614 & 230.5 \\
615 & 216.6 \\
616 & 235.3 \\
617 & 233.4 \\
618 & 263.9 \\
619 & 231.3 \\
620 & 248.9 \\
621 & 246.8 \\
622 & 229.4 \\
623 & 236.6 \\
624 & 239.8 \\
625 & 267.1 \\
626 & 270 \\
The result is 1.5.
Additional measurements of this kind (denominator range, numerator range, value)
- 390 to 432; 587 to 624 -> 1.67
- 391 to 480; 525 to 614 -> 1.58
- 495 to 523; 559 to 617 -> 1.37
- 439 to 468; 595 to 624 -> 1.64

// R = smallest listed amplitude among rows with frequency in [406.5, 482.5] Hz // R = 122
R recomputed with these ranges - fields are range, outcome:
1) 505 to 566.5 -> 182.2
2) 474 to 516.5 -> 84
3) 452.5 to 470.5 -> 137.7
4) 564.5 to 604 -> 204.1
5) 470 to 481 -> 146.2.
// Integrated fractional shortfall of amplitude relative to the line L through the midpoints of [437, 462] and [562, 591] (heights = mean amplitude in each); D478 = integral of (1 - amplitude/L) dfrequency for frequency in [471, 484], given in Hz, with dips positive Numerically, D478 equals 0.8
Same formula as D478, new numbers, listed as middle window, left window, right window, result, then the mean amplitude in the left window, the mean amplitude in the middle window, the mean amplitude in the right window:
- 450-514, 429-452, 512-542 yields 8.7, 138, 152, 221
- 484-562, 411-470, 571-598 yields 5.2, 145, 191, 247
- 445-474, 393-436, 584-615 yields 3.2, 145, 151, 245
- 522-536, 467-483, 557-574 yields -1.6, 158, 227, 234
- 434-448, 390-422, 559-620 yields 2.4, 148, 138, 243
